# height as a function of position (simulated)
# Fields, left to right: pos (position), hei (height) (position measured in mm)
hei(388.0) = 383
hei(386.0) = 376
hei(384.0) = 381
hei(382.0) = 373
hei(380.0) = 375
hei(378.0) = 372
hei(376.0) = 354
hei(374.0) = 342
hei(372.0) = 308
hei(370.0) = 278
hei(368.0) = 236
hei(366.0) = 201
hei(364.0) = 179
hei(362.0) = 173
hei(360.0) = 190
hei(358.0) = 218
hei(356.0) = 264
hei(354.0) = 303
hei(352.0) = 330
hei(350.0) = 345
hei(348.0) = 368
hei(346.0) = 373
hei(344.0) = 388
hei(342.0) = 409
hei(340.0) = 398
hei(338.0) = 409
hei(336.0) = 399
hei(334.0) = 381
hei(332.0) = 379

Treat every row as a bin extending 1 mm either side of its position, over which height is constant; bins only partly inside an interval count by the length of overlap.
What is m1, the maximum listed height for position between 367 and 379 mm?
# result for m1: 372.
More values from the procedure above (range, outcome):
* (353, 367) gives 303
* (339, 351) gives 409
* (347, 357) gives 368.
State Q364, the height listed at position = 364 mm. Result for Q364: 179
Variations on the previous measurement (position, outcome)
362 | 173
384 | 381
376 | 354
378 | 372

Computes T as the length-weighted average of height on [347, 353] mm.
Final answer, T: 348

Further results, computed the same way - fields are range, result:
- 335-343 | 404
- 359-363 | 182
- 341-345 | 398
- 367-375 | 291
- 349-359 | 292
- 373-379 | 356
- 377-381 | 374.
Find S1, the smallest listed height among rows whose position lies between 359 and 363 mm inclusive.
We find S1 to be 173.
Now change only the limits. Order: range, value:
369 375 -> 278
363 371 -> 179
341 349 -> 368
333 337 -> 381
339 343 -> 398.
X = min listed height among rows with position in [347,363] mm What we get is 173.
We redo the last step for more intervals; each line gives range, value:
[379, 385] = 373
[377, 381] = 372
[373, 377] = 342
